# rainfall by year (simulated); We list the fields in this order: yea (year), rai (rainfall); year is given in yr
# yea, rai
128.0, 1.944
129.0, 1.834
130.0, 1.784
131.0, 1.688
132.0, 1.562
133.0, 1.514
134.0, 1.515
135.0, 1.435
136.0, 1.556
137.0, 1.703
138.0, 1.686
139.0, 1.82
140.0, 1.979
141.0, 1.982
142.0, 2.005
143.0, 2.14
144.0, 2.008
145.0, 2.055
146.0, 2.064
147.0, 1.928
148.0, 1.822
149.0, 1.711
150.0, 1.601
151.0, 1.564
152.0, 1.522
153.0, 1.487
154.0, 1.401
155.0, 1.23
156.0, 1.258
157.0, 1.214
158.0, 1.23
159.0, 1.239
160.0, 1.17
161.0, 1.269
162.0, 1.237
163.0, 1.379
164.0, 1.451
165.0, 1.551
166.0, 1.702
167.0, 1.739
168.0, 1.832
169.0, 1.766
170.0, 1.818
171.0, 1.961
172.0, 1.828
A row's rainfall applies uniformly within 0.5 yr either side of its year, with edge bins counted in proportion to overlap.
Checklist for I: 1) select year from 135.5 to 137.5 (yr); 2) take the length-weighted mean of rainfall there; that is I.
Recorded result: 1.63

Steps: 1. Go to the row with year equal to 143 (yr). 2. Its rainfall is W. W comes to 2.14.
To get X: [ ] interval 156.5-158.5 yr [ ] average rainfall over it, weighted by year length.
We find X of 1.22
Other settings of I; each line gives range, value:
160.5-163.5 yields 1.29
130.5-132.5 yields 1.62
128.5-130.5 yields 1.81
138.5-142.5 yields 1.95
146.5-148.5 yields 1.88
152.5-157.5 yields 1.32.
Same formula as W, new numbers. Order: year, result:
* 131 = 1.688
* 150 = 1.601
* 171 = 1.961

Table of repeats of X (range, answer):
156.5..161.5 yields 1.22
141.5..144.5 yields 2.05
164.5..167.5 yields 1.66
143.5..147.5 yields 2.01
